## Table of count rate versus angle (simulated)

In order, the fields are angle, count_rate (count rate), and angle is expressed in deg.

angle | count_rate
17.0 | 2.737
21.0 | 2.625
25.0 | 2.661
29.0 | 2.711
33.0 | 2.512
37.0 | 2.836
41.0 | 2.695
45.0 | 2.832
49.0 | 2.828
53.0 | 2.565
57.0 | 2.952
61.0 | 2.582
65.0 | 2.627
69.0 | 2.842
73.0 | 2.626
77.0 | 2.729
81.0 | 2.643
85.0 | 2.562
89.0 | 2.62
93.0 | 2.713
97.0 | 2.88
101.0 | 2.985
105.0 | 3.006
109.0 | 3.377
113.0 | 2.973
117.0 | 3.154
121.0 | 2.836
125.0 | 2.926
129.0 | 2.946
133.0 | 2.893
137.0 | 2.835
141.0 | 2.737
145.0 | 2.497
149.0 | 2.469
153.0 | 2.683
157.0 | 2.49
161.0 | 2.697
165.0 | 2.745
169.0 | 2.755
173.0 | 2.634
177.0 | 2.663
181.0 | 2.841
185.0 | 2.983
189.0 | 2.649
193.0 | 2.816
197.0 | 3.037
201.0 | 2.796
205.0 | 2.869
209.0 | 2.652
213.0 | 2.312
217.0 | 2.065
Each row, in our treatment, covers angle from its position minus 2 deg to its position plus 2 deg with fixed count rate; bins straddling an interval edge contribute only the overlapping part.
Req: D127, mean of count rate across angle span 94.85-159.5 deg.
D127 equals 2.85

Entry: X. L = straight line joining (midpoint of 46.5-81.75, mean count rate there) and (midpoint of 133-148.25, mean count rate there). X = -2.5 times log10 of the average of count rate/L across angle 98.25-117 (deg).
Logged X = -0.142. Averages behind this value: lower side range 2.71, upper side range 2.7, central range 3.08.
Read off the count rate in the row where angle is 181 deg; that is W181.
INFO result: 2.841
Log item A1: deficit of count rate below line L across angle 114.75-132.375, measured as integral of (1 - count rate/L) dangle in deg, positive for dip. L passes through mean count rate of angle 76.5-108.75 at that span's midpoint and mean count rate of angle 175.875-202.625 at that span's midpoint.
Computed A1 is -0.9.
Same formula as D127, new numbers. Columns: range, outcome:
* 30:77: 2.72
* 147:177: 2.64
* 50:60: 2.75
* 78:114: 2.86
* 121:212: 2.75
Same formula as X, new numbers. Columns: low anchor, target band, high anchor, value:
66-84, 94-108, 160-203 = -0.10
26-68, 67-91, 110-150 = 0.04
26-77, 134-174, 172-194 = 0.04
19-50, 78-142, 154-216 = -0.06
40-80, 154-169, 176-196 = 0.05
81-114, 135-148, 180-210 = 0.07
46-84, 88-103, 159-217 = -0.04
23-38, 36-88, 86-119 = 0.03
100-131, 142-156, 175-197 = 0.15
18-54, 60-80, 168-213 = 0.01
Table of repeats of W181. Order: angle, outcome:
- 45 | 2.832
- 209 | 2.652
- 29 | 2.711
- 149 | 2.469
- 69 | 2.842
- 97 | 2.88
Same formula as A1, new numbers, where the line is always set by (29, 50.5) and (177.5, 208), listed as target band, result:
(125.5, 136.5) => -0.44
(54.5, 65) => 0.07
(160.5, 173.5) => 0.48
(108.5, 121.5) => -1.37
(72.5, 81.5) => 0.28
